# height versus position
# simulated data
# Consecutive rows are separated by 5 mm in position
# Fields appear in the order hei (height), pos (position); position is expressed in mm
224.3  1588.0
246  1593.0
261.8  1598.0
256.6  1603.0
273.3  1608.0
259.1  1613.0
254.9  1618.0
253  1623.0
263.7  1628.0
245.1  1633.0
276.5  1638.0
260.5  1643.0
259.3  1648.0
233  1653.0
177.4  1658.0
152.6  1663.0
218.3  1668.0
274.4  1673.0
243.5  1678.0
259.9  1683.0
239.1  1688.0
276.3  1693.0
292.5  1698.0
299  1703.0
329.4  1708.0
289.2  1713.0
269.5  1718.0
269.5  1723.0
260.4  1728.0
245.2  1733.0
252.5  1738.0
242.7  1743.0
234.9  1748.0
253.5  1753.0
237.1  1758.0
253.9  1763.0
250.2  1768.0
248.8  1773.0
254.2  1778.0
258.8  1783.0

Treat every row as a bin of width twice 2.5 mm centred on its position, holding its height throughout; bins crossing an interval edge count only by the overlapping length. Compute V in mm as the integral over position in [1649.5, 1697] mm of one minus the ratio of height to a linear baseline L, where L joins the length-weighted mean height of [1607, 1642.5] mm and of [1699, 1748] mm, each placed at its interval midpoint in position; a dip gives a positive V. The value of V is 5.9 mm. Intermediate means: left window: 260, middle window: 233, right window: 272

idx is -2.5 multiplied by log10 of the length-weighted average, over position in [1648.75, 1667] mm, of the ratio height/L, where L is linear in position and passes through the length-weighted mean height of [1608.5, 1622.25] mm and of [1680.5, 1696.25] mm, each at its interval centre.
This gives 0.30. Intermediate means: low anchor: 259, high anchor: 260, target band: 197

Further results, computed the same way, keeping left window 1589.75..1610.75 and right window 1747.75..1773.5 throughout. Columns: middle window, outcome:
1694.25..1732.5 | -0.138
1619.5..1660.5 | 0.040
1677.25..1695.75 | -0.017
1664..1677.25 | 0.080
